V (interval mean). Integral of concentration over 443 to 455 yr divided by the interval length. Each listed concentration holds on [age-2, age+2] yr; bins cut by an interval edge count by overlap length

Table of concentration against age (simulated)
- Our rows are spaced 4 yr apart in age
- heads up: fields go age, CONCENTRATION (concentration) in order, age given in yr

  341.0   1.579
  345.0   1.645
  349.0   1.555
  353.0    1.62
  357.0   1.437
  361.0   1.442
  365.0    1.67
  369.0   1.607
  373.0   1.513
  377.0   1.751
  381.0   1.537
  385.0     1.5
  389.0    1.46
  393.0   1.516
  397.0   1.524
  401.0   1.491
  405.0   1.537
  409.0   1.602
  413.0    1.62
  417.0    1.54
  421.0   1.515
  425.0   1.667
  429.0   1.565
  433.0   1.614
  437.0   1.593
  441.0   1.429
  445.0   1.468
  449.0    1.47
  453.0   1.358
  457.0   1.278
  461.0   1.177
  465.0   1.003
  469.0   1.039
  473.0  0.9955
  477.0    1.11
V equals 1.43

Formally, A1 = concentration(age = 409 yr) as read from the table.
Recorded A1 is 1.602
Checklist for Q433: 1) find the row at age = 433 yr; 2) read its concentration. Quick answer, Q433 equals 1.614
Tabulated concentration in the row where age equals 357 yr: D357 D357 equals 1.437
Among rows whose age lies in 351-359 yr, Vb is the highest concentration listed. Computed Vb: 1.62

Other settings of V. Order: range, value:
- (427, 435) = 1.59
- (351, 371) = 1.56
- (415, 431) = 1.57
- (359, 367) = 1.56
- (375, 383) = 1.64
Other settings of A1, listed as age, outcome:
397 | 1.524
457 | 1.278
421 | 1.515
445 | 1.468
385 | 1.5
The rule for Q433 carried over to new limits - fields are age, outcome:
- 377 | 1.751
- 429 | 1.565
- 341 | 1.579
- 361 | 1.442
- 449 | 1.47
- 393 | 1.516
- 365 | 1.67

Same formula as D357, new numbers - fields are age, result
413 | 1.62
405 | 1.537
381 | 1.537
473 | 0.9955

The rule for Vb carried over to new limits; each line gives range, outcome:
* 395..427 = 1.667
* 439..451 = 1.47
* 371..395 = 1.751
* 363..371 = 1.67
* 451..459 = 1.358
